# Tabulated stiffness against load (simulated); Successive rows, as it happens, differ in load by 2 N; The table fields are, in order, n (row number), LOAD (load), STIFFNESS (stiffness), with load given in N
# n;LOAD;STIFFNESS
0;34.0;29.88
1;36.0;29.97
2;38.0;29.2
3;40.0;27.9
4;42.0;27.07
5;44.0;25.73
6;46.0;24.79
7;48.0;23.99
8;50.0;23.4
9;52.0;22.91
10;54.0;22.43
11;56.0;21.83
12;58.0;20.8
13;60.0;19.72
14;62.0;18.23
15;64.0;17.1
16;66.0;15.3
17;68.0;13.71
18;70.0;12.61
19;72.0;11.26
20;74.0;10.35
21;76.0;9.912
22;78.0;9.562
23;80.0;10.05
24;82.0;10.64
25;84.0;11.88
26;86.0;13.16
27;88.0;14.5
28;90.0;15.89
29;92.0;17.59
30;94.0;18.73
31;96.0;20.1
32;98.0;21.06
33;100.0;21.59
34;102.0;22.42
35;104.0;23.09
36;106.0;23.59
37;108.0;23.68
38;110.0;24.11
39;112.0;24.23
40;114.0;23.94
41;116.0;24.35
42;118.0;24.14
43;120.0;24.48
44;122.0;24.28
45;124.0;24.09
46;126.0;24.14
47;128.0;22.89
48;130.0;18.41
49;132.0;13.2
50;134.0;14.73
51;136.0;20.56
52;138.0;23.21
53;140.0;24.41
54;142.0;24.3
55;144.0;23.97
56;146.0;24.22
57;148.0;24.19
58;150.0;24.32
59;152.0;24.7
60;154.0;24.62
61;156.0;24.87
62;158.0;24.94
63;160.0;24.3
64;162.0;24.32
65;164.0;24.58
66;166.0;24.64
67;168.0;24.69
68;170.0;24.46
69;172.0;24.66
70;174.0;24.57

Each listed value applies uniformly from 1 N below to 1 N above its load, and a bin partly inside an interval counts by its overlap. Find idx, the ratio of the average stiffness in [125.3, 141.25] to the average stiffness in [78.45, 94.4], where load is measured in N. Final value 1.47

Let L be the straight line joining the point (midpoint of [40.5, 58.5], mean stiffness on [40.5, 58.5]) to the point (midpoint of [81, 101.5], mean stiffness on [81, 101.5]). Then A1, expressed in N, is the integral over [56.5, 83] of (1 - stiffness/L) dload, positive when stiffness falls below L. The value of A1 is 8.6 N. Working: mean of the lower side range 23.9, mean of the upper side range 16.7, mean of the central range 13.9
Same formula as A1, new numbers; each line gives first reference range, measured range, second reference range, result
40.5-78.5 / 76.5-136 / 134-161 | 5.73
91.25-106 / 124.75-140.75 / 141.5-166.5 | 2.01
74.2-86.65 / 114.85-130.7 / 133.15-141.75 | -4.35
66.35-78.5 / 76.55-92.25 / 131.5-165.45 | 0.99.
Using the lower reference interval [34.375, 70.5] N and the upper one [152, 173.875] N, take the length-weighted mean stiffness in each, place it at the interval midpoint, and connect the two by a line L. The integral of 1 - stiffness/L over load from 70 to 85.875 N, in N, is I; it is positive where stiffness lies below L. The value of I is 8.4 N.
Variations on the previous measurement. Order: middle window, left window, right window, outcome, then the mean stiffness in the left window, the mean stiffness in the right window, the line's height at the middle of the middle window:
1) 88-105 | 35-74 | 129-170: 1.7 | 21.2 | 22.9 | 21.9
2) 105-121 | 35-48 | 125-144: -1.3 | 27.2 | 20.8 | 22.3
